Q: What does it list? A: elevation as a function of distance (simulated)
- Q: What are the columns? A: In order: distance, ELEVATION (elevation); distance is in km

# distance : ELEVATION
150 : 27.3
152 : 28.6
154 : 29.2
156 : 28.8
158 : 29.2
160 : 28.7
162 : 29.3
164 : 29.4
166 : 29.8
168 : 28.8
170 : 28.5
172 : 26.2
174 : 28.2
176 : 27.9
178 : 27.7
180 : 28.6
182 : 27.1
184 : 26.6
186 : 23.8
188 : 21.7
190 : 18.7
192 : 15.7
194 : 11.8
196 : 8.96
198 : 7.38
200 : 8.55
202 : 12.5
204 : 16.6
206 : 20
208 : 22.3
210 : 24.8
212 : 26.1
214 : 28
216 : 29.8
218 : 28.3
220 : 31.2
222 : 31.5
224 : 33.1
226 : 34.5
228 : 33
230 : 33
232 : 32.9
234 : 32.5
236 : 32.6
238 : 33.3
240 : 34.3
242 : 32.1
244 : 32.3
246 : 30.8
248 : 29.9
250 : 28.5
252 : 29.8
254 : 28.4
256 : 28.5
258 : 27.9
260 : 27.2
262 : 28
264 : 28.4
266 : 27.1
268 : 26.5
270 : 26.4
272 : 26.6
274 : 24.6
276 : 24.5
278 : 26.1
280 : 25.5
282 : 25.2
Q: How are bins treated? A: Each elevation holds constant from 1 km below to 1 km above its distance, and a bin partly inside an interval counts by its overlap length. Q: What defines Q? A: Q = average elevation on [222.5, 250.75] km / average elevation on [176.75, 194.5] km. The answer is 1.42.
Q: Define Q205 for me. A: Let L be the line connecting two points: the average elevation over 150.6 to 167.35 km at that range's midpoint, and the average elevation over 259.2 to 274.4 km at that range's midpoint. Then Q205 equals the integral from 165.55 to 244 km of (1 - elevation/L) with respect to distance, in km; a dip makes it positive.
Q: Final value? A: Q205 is 6.83 km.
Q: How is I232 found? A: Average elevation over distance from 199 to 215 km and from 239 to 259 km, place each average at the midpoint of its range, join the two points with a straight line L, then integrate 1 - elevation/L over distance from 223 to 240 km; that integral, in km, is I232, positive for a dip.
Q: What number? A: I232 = -4.81 km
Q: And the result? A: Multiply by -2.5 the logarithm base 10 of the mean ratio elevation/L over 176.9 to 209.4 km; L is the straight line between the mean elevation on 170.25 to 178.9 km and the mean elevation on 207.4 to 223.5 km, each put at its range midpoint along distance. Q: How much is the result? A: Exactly 0.43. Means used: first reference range 27.6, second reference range 28.1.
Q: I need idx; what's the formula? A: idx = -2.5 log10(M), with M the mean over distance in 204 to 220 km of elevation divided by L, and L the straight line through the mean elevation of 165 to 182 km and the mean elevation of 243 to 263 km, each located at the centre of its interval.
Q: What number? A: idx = 0.13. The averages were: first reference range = 28.1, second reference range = 29.1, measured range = 25.4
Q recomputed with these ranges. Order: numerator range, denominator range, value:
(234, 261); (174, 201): 1.53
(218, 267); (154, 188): 1.11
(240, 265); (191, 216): 1.70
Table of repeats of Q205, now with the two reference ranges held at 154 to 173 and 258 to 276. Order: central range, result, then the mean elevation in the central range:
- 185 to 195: 3.5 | 18.3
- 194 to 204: 6.3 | 10.3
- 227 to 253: -4.4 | 31.9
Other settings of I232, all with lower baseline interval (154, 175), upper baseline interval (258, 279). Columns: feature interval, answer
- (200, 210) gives 3.68 km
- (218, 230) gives -2.10 km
